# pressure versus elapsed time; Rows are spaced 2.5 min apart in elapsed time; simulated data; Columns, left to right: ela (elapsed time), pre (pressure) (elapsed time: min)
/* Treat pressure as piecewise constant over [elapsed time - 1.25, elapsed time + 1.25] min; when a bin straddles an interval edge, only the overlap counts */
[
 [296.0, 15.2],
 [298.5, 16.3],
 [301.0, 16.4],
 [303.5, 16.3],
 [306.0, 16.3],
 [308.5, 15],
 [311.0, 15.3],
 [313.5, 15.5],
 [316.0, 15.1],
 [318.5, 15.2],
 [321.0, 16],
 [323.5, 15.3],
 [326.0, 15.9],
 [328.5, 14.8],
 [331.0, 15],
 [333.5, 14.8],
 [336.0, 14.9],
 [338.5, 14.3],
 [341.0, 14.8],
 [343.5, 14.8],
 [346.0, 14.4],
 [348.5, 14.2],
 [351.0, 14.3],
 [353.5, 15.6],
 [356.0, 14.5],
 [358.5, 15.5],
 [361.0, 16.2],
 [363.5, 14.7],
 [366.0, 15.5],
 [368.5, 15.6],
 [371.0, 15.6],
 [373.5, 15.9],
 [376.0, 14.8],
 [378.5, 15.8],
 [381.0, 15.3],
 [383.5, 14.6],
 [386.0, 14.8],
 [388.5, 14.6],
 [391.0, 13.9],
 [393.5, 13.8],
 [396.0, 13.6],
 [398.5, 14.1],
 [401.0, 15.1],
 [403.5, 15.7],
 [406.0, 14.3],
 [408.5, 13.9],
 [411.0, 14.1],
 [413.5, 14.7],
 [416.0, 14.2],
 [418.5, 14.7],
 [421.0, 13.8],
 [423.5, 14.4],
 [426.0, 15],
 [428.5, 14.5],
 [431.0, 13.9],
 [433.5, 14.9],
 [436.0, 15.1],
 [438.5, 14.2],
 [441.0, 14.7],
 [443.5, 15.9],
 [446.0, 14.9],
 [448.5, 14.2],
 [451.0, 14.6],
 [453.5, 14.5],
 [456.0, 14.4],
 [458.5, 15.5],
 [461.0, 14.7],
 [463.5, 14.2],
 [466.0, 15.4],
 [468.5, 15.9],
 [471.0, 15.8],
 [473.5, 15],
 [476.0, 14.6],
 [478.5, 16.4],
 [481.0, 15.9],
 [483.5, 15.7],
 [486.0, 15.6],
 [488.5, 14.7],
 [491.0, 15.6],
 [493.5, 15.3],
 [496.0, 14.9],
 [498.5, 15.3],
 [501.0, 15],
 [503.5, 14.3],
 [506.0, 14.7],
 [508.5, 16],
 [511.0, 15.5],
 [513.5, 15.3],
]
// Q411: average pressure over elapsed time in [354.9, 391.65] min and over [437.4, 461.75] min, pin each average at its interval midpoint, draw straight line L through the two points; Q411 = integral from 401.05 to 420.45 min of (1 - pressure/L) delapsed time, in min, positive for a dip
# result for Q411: 0.6 min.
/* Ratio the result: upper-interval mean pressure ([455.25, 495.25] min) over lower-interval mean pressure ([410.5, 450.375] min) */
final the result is 1.0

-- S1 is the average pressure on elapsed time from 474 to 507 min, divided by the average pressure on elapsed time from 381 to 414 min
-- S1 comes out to 1.06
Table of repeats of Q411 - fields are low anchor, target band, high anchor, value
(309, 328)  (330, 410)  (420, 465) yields 1.4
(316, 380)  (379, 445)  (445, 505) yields 2.5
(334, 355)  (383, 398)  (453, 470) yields 0.6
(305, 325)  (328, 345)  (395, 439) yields 0.5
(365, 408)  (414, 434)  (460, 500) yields 0.8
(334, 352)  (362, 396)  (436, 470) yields -0.7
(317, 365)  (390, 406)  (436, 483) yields 0.7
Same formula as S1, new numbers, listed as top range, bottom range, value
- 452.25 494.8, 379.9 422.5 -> 1.06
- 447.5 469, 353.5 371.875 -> 0.96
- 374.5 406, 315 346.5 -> 0.98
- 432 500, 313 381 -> 1.00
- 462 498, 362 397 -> 1.03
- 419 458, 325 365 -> 0.98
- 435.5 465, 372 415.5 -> 1.01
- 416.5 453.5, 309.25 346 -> 0.97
